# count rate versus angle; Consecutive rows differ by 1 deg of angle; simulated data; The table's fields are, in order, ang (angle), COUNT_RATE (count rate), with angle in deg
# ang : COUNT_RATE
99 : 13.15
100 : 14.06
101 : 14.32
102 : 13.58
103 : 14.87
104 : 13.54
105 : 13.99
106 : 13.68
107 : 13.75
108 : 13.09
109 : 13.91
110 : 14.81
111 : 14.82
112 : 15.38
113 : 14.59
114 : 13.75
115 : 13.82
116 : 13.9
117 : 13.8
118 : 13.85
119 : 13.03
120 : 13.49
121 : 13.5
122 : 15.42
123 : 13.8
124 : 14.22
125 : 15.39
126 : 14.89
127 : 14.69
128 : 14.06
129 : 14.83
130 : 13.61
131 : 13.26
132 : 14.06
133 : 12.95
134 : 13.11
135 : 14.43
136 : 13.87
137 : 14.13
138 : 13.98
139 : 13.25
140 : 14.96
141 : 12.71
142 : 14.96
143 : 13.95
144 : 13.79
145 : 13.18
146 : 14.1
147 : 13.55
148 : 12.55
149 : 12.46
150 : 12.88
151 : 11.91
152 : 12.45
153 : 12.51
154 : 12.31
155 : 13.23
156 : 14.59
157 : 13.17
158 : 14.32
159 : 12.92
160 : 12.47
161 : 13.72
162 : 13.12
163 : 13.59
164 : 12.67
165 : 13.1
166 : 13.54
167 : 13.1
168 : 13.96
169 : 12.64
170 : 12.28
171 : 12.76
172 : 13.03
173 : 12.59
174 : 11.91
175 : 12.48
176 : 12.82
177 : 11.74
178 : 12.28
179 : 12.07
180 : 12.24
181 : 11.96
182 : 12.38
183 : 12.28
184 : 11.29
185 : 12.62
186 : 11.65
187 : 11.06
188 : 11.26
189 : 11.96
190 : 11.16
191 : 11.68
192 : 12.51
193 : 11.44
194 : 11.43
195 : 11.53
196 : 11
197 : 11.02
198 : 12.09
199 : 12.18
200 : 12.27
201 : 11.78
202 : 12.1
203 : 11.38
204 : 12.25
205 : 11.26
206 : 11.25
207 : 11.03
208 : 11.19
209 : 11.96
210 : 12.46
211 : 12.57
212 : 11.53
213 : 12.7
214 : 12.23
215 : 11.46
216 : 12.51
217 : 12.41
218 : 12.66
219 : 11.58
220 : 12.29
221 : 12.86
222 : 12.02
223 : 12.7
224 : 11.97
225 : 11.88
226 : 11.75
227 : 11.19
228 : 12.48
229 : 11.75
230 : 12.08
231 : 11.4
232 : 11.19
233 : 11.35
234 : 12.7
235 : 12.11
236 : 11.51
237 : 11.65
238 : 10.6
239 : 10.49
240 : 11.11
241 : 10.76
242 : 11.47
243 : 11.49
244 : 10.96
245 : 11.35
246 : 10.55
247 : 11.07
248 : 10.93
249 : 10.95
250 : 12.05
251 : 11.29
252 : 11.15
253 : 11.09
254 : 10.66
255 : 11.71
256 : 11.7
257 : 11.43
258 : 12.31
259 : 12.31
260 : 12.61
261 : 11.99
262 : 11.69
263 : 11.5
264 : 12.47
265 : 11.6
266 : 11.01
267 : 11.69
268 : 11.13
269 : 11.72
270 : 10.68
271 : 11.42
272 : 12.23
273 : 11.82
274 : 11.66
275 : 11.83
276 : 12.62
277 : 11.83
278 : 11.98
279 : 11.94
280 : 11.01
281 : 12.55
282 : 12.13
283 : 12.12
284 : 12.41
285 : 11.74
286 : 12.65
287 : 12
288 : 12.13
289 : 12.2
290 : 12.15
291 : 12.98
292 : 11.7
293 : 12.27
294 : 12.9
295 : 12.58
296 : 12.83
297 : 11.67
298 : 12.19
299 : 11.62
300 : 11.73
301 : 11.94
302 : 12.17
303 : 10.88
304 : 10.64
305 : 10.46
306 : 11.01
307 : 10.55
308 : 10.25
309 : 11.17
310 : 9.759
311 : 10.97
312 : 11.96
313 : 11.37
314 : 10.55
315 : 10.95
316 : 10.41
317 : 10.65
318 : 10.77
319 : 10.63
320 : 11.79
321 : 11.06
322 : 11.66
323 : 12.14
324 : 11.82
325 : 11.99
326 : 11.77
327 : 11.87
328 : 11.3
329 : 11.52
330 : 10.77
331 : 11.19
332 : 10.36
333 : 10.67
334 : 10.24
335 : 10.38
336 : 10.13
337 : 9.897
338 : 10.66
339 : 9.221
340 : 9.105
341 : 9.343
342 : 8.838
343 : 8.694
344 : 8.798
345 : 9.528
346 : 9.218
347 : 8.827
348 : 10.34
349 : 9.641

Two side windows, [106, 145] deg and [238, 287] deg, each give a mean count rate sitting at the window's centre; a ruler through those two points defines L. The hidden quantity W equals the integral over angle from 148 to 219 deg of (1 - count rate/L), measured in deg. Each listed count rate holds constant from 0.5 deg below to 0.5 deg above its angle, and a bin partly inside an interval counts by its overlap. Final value 3.9 deg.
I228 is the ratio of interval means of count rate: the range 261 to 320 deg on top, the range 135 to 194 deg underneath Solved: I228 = 0.9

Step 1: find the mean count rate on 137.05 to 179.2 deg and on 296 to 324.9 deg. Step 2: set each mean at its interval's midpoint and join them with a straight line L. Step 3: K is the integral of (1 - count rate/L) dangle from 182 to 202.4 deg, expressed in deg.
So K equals 1.5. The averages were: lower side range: 13.1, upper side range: 11.2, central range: 11.7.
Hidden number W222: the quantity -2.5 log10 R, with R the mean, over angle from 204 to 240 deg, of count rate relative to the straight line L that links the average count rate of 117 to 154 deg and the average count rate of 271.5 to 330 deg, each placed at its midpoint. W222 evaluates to 0.069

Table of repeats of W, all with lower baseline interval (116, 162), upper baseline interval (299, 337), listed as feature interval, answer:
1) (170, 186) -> 0.99 deg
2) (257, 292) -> -0.75 deg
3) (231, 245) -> 1.00 deg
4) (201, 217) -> 0.96 deg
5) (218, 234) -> 0.57 deg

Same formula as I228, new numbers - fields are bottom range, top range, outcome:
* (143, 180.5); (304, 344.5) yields 0.82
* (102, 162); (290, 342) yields 0.81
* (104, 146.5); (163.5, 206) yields 0.86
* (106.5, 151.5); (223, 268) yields 0.83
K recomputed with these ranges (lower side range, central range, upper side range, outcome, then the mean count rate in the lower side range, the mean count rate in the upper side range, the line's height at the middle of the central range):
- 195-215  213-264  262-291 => 0.7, 11.8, 11.9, 11.8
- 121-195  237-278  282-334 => 1.8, 13.1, 11.5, 12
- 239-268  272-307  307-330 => -2.0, 11.4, 11.2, 11.3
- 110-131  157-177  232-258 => 0.3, 14.2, 11.3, 13.1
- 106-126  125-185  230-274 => 0.8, 14.1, 11.5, 13.4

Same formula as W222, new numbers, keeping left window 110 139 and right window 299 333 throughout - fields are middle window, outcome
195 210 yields 0.11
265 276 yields 0.03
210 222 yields 0.04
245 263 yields 0.06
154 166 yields 0.02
